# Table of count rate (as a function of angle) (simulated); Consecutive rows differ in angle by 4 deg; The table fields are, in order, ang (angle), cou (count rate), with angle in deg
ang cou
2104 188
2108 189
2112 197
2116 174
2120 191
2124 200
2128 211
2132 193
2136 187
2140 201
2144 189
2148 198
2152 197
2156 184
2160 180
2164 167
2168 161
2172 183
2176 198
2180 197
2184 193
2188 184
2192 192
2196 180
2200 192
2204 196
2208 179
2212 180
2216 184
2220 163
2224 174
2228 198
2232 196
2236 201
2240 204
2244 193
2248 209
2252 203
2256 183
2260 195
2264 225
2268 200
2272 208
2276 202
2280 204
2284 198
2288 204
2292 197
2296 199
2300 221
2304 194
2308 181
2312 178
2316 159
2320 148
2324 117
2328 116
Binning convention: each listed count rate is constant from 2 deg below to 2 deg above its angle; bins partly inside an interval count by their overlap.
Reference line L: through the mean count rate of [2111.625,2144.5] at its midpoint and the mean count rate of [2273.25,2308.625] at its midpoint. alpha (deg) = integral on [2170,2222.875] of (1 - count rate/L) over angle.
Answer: 2.87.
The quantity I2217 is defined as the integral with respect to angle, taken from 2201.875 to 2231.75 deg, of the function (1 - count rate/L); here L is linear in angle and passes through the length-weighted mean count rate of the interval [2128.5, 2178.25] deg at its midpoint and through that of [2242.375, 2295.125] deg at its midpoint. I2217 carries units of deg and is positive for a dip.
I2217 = 1.88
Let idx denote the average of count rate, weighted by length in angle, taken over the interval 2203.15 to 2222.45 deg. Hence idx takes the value 179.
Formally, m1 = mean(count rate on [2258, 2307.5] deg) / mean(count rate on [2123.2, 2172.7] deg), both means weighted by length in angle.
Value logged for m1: 1.1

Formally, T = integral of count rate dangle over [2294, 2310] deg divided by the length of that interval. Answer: 199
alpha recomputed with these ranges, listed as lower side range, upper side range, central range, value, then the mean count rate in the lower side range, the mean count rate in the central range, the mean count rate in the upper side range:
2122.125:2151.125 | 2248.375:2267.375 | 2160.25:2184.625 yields 1.98 deg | 197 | 182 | 202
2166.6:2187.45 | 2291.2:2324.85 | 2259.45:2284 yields -3.37 deg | 187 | 206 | 178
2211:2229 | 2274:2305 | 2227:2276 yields -3.05 deg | 179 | 201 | 203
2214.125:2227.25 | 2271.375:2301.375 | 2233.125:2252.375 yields -1.71 deg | 176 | 202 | 204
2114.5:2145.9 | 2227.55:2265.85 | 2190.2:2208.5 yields 0.86 deg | 194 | 188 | 201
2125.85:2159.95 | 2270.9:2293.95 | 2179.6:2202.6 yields 0.88 deg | 194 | 189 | 202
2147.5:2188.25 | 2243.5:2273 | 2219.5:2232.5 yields 0.84 deg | 185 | 184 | 202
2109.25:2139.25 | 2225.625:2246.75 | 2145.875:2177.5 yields 1.92 deg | 194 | 183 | 198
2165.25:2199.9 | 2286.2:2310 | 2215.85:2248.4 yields 0.14 deg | 186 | 191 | 199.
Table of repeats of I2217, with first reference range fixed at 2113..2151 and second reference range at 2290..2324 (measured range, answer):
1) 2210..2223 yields 0.83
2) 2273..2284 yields -1.19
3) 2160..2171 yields 1.31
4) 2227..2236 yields -0.55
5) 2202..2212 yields 0.12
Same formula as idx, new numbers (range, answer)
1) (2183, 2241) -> 187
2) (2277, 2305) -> 203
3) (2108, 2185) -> 189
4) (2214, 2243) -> 189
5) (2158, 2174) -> 173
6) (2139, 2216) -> 187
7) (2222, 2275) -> 199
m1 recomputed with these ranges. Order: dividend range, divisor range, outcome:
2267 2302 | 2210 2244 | 1.08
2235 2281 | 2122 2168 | 1.06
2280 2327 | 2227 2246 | 0.91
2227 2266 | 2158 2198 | 1.09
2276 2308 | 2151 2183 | 1.10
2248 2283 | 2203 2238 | 1.09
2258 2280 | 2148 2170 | 1.15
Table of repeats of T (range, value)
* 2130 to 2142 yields 194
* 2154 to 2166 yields 177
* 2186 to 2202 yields 187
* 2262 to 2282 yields 208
